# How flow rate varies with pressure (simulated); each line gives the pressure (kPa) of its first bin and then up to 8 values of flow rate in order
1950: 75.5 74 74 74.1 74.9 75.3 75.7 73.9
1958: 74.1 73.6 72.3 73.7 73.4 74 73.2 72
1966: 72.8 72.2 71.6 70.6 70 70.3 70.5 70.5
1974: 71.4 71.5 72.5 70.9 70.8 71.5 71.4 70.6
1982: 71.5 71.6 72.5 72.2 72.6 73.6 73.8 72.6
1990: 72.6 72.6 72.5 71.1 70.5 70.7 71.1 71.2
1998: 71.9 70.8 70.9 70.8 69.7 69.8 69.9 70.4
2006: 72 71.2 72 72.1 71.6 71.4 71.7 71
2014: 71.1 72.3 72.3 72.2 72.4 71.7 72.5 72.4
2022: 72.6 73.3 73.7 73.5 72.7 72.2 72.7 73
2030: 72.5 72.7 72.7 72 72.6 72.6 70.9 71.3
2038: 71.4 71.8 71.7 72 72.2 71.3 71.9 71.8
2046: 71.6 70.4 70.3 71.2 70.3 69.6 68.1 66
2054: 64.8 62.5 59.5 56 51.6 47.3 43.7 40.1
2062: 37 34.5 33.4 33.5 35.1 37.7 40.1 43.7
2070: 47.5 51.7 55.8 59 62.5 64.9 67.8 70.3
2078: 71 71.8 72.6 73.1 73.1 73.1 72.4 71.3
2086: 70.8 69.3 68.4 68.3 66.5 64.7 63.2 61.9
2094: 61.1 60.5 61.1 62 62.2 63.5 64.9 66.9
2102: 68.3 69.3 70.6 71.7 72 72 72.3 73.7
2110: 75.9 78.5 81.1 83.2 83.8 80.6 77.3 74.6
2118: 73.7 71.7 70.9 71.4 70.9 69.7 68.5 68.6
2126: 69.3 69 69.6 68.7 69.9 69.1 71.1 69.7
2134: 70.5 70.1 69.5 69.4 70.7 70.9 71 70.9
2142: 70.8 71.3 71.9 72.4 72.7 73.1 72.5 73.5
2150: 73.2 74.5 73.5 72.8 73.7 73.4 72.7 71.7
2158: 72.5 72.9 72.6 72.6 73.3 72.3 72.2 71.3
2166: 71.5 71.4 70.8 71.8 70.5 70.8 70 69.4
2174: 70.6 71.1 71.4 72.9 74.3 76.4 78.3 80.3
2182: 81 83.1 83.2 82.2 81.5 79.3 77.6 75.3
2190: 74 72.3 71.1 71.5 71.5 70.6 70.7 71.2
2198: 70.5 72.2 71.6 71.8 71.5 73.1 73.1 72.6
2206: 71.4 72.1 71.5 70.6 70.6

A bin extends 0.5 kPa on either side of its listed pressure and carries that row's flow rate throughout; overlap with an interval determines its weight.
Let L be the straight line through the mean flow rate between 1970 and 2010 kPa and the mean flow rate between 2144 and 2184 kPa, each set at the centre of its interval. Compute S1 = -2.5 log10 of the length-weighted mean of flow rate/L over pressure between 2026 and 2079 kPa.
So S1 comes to 0.169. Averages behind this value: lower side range 71.4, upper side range 73.3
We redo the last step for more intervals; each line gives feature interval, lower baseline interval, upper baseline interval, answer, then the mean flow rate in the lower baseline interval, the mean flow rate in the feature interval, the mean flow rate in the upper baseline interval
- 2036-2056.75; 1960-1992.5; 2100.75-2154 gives 0.042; 72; 69.4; 72.3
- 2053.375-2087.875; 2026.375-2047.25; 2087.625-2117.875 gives 0.246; 72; 56.6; 70.1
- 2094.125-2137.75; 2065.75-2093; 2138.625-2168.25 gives -0.053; 62.7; 70.8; 72.3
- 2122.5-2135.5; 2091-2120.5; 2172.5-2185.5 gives 0.044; 70.5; 69.5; 76.5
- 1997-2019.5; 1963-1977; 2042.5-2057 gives -0.022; 71.5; 71.3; 68.1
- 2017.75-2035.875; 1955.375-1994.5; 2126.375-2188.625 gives -0.003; 72.2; 72.6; 72.9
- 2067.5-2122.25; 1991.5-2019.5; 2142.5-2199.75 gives 0.070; 71.3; 68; 73.6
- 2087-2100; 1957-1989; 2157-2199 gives 0.146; 72.1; 63.9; 73.8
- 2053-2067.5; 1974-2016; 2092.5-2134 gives 0.466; 71.5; 46.2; 70.5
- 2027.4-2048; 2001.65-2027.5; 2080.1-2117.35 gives -0.007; 71.8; 71.9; 70.4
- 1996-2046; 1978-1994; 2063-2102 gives -0.061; 72.1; 71.8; 60.7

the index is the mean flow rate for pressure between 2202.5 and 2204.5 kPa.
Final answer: 73.1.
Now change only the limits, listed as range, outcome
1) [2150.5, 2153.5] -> 73.6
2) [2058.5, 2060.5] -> 45.5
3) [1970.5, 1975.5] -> 70.8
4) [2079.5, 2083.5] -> 73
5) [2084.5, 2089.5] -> 69.6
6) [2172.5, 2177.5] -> 71.1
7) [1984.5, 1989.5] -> 73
